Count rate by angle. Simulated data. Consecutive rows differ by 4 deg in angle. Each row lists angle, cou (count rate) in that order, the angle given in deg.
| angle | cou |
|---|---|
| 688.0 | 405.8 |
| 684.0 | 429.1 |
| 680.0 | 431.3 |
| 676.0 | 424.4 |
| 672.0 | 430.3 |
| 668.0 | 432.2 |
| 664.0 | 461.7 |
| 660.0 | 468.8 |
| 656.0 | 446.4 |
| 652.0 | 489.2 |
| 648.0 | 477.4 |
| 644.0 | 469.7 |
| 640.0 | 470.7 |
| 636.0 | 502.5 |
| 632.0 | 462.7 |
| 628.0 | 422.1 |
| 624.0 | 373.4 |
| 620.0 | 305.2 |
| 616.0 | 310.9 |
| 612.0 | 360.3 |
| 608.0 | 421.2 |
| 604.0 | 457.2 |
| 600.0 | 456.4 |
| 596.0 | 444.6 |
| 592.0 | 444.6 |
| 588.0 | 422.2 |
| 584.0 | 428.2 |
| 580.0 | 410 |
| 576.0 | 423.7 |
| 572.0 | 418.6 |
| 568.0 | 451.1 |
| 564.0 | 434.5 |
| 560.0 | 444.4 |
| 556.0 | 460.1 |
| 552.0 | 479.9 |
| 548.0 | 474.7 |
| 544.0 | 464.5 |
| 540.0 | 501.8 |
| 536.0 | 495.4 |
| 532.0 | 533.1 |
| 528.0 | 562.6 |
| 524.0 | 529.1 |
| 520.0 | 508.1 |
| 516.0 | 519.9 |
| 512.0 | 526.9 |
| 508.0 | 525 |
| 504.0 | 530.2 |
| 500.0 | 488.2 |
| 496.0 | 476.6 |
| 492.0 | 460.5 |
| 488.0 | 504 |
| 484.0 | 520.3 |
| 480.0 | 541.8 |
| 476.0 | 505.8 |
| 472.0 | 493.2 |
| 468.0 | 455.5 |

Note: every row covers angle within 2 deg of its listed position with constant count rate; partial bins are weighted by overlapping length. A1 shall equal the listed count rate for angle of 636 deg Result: 502.5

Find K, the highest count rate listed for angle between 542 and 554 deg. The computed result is 479.9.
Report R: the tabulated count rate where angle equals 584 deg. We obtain 428.2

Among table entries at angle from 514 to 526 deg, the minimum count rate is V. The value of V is 508.1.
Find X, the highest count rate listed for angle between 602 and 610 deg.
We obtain 457.2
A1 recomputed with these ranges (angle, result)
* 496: 476.6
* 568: 451.1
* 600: 456.4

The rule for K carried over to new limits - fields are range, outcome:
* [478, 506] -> 541.8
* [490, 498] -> 476.6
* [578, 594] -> 444.6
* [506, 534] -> 562.6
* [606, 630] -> 422.1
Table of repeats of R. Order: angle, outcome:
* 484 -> 520.3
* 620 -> 305.2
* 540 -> 501.8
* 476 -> 505.8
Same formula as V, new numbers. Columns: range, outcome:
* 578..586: 410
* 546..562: 444.4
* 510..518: 519.9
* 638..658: 446.4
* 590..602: 444.6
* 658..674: 430.3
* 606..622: 305.2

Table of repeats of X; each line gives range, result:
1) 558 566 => 444.4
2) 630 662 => 502.5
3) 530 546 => 533.1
